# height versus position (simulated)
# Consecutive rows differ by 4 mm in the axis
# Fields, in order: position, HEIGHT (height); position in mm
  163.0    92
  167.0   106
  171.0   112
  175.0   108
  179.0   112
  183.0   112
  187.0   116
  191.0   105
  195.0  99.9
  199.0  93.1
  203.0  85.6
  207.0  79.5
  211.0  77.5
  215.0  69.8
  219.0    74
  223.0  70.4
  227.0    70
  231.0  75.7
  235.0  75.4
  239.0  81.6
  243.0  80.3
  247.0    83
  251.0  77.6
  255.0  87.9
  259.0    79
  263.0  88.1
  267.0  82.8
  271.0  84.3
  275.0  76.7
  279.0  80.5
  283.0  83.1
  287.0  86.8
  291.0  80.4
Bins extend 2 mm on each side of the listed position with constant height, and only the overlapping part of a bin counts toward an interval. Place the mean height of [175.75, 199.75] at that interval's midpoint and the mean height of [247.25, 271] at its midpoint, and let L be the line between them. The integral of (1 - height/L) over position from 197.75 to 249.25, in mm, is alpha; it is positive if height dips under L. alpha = 9.2 mm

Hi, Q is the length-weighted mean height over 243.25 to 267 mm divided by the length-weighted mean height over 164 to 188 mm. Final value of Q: 0.8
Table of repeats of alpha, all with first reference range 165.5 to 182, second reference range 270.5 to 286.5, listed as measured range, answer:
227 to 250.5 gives 3.5 mm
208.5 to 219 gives 2.6 mm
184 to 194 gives -0.4 mm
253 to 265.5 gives 0.2 mm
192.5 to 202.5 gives 0.8 mm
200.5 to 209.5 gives 1.6 mm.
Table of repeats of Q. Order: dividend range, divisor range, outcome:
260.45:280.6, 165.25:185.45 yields 0.75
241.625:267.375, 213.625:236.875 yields 1.14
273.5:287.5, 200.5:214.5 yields 1.02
